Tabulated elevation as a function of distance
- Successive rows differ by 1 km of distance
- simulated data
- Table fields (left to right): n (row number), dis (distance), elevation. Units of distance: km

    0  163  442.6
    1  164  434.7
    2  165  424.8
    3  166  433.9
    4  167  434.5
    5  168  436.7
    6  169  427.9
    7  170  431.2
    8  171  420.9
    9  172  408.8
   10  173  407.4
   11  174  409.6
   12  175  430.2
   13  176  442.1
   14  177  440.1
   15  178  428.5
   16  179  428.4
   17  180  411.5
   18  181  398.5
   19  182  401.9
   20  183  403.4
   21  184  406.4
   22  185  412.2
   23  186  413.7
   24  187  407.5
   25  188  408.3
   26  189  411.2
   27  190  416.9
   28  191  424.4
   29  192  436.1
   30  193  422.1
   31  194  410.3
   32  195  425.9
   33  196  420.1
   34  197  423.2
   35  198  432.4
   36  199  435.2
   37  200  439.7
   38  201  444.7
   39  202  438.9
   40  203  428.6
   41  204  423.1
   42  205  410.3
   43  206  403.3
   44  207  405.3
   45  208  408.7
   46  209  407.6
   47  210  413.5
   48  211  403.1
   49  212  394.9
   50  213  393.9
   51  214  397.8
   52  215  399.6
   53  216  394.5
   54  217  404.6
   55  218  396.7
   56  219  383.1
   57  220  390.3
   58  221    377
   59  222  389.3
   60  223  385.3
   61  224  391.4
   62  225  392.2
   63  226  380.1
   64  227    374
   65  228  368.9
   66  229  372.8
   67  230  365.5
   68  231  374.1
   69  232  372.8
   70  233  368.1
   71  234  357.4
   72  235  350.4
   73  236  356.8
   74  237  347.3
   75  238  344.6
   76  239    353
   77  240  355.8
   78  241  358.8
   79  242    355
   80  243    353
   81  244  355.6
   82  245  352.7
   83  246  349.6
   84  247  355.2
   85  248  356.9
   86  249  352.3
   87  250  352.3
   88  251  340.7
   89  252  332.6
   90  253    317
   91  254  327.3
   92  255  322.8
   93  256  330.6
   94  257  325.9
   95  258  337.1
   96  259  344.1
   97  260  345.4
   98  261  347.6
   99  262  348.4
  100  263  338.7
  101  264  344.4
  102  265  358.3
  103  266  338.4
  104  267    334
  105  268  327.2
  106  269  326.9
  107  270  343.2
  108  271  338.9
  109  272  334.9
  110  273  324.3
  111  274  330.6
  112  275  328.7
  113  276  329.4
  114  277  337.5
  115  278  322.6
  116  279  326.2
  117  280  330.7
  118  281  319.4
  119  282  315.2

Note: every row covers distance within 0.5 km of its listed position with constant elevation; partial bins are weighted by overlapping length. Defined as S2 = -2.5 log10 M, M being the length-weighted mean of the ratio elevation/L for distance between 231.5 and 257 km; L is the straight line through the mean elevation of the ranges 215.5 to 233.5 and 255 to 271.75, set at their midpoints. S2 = 0.04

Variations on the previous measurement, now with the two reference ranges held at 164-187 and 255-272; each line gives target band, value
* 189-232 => -0.04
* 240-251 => 0.01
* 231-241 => 0.02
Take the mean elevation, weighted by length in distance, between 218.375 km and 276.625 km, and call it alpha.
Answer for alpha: 352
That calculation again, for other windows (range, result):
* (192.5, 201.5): 428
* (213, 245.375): 373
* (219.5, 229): 383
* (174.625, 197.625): 418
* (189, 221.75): 412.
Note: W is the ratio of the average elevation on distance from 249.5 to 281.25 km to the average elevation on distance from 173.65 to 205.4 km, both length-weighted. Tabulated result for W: 0.8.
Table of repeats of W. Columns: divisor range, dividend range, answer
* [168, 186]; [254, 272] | 0.81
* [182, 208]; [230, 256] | 0.84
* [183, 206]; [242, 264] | 0.81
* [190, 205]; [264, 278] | 0.78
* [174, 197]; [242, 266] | 0.82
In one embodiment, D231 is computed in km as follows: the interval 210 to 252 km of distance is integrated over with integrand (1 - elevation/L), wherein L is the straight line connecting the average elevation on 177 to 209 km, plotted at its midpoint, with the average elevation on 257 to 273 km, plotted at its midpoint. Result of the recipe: 0.7 km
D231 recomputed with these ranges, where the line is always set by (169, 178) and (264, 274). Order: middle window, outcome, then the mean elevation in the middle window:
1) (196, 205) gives -0.7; 431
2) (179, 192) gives 0.1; 411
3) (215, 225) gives -0.2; 391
